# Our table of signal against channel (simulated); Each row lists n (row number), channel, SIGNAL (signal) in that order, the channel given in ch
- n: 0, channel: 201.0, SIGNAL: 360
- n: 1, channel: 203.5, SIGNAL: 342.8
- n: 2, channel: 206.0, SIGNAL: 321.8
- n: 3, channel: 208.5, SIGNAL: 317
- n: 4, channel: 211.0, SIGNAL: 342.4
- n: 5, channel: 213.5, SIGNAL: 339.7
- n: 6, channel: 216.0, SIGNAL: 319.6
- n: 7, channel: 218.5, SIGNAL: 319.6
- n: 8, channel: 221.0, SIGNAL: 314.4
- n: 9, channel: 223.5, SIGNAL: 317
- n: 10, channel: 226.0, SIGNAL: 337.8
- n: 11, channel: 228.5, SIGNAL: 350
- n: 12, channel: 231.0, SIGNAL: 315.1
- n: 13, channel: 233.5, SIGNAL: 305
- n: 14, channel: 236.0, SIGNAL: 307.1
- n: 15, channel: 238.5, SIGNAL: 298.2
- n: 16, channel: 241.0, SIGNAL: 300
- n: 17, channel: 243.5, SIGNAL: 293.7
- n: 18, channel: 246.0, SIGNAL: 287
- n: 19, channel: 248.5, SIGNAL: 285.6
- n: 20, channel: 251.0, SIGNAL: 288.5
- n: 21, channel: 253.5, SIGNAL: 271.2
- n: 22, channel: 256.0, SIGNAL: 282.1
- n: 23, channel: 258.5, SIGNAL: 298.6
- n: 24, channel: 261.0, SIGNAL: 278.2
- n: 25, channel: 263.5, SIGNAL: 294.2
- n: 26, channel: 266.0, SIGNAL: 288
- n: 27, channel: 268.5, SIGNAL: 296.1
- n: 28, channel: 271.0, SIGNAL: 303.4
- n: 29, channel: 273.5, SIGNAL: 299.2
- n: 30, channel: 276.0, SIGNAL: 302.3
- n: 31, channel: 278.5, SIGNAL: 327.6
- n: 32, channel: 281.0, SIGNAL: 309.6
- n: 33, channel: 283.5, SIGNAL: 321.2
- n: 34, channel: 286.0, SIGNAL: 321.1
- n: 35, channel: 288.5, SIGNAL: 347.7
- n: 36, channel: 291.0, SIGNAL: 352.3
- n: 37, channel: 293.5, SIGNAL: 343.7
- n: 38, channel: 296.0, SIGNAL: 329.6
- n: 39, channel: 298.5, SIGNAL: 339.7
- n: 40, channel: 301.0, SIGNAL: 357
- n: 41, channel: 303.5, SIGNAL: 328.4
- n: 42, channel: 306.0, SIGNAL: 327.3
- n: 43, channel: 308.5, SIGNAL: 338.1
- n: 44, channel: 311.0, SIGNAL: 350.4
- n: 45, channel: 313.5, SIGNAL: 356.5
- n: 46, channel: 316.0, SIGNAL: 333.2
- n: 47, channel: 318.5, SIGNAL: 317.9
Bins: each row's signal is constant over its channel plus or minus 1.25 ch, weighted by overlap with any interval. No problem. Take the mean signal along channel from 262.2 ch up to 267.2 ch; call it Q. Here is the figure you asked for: 291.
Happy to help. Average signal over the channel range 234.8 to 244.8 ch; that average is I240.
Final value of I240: 300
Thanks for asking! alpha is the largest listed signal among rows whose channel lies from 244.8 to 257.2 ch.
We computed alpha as 288.5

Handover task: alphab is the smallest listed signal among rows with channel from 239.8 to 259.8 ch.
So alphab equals 271.2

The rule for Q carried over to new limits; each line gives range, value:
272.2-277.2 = 301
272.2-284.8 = 312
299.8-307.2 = 338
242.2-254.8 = 285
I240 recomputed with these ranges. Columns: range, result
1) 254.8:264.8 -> 288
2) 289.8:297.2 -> 342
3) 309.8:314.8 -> 353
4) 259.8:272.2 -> 292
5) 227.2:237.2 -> 319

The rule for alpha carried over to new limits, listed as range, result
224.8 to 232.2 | 350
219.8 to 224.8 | 317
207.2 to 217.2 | 342.4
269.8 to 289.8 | 347.7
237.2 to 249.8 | 300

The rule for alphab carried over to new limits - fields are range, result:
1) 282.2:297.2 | 321.1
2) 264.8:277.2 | 288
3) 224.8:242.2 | 298.2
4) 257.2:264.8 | 278.2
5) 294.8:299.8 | 329.6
